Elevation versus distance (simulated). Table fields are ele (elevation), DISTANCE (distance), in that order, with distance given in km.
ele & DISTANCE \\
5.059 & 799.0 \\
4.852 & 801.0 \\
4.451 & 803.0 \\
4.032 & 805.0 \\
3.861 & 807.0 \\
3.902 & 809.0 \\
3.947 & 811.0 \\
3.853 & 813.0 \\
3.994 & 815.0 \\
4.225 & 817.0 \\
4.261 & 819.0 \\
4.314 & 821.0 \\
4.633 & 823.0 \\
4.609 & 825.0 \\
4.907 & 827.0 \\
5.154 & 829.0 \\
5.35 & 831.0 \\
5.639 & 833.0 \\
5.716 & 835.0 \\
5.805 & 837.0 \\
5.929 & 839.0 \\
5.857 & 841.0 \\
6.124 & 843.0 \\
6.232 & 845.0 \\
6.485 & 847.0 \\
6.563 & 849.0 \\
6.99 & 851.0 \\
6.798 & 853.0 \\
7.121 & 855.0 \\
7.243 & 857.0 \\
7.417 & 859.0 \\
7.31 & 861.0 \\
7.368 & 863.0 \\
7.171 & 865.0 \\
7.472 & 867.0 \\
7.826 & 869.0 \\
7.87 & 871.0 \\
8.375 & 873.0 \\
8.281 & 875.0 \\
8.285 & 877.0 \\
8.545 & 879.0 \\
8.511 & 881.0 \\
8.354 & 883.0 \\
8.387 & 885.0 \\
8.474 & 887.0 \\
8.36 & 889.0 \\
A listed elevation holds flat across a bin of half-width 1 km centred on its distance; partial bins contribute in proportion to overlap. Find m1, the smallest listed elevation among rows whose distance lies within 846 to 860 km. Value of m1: 6.485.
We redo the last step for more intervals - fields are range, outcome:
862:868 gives 7.171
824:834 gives 4.609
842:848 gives 6.124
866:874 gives 7.472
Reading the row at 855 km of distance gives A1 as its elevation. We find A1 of 7.121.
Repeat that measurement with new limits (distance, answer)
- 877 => 8.285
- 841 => 5.857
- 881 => 8.511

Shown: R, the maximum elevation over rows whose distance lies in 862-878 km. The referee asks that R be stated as 8.375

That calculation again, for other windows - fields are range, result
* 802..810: 4.451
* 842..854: 6.99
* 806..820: 4.261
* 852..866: 7.417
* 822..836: 5.716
